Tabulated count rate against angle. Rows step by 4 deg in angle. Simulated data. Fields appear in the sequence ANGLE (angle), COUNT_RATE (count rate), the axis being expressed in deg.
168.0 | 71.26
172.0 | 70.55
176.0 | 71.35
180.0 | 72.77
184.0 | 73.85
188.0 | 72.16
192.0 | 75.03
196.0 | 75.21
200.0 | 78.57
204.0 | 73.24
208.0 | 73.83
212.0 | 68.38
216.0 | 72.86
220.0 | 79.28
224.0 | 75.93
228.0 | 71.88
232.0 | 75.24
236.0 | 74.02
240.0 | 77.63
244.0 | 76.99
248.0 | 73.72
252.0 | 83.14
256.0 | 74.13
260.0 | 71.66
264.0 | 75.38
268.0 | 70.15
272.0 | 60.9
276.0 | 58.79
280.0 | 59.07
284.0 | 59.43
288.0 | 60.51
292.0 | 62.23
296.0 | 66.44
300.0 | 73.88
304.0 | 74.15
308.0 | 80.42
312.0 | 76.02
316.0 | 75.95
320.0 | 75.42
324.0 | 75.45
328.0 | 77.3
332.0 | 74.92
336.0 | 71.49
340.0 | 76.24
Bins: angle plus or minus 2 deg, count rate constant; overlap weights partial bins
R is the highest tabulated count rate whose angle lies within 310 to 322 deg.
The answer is 76.02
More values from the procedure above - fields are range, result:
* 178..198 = 75.21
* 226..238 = 75.24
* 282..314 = 80.42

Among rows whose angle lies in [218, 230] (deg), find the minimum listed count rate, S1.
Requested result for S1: 71.88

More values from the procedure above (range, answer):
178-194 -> 72.16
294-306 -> 66.44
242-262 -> 71.66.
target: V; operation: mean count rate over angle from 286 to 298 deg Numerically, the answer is 63.1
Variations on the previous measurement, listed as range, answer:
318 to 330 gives 76.1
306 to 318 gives 77.5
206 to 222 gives 73.6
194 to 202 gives 76.9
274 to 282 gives 58.9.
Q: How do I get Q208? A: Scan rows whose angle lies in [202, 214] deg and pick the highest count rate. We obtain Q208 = 73.83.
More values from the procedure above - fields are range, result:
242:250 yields 76.99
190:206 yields 78.57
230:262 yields 83.14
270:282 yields 60.9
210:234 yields 79.28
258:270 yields 75.38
